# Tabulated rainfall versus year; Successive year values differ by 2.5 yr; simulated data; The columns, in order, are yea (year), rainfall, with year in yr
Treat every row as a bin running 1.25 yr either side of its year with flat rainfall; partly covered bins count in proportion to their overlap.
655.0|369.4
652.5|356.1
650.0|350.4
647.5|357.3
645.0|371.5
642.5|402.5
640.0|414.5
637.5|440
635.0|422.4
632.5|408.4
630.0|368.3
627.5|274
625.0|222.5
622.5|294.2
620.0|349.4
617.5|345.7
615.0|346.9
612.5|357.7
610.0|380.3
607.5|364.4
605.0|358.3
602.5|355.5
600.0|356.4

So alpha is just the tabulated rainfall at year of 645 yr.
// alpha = 371.5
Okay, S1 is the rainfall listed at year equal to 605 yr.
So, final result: 358.3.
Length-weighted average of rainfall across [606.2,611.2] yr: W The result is 372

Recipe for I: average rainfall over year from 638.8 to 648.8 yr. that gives 386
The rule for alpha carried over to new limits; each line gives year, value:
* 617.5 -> 345.7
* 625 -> 222.5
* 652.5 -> 356.1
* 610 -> 380.3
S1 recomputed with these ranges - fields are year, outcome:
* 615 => 346.9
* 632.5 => 408.4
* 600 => 356.4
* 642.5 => 402.5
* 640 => 414.5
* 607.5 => 364.4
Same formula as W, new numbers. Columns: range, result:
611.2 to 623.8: 338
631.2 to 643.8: 417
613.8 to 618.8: 346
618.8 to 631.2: 301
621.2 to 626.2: 260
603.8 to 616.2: 362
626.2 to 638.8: 382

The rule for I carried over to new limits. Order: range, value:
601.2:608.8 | 360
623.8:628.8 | 250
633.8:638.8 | 431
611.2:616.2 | 353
